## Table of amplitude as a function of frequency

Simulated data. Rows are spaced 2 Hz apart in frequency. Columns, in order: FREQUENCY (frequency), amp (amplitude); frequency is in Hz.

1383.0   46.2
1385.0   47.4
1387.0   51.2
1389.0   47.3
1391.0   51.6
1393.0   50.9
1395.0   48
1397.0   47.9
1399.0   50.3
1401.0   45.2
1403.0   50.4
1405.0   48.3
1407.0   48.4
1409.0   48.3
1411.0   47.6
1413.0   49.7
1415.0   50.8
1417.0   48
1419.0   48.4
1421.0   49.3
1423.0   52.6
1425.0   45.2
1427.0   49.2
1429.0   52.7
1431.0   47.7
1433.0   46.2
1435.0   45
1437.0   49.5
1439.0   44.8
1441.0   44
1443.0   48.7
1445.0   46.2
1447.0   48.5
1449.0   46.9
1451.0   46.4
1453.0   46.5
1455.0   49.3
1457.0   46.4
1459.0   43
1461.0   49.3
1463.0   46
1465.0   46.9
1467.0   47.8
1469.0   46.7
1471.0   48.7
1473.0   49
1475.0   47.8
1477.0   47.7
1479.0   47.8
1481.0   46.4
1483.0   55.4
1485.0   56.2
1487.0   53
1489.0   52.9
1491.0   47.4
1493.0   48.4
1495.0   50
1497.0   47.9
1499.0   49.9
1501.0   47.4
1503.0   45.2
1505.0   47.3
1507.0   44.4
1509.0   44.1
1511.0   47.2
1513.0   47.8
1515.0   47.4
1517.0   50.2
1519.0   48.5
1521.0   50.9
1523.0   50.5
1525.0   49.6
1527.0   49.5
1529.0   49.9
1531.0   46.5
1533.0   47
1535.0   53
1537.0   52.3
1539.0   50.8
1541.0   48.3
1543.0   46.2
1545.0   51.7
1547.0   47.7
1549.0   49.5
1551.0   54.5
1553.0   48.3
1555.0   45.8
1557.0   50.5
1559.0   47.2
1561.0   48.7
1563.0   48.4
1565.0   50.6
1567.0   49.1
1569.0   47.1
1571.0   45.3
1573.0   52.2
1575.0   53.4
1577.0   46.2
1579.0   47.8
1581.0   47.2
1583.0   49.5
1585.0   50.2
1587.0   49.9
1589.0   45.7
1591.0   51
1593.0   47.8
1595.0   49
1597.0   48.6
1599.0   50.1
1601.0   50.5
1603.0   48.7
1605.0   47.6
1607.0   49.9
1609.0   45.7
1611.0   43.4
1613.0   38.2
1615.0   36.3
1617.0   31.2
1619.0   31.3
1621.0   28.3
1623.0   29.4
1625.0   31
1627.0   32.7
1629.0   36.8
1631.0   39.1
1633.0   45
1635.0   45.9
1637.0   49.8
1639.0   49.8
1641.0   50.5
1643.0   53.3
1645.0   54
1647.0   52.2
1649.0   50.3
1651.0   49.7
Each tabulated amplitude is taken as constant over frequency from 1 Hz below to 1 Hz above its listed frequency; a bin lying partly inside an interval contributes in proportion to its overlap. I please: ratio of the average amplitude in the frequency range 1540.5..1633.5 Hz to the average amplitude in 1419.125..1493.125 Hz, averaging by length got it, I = 0.94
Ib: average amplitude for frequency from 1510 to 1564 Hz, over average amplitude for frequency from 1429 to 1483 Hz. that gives 1.04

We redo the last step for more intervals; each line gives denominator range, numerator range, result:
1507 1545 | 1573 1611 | 1.00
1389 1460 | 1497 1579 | 1.01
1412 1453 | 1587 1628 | 0.88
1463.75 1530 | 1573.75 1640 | 0.90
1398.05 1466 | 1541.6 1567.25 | 1.03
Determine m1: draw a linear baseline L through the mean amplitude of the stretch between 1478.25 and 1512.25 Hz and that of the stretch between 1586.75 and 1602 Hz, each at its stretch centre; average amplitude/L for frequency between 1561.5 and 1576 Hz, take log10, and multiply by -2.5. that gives -0.01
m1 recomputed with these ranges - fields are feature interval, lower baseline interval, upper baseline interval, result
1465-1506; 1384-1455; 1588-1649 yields -0.052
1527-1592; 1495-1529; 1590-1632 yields -0.100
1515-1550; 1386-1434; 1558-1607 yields -0.013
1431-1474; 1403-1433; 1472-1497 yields 0.058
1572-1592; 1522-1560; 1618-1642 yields -0.107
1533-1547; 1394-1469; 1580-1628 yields -0.118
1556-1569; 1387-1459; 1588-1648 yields -0.091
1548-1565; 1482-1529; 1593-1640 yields -0.078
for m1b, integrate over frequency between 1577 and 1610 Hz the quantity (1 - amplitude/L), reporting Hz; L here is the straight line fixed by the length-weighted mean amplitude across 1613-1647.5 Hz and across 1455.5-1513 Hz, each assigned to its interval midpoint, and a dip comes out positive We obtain -4.7 Hz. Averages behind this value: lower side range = 48.2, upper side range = 40.7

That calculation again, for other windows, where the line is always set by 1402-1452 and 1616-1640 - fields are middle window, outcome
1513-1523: -1.37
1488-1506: -1.64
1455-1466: -0.06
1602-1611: -2.05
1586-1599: -3.10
